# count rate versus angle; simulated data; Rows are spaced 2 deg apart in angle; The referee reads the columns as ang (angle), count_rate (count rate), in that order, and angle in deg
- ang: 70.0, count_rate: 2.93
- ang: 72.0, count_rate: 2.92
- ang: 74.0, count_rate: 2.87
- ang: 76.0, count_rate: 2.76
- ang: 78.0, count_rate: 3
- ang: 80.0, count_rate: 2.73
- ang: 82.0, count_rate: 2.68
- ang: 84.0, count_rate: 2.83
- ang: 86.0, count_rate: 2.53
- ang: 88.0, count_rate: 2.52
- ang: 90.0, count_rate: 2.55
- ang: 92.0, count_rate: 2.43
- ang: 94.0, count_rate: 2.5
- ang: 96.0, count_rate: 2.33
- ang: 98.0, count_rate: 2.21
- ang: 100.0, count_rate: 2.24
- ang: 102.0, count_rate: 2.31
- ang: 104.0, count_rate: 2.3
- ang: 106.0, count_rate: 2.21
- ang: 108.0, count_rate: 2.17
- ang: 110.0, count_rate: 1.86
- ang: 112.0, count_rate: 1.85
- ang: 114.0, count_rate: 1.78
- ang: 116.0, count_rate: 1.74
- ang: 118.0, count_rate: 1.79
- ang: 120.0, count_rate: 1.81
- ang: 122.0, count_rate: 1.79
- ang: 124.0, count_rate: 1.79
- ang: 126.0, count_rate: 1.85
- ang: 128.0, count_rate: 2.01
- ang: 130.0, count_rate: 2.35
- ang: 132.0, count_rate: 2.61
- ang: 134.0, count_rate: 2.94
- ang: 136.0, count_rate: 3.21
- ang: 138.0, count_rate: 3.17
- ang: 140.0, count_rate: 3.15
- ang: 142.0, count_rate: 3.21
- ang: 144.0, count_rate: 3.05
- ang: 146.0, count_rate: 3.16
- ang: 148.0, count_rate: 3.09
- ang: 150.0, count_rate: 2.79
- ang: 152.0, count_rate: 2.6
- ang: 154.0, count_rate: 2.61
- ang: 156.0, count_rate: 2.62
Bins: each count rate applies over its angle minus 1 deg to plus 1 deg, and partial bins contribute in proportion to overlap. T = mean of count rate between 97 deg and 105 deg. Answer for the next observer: 2.26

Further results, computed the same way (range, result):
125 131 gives 2.07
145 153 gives 2.91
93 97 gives 2.42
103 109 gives 2.23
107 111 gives 2.02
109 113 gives 1.85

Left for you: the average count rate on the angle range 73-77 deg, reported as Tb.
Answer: 2.81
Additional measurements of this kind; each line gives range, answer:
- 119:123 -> 1.8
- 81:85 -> 2.75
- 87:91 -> 2.54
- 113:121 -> 1.78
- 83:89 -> 2.63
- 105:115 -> 1.97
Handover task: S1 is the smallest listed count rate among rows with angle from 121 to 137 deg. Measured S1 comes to 1.79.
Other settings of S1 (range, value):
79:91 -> 2.52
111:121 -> 1.74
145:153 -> 2.6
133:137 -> 2.94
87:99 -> 2.21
